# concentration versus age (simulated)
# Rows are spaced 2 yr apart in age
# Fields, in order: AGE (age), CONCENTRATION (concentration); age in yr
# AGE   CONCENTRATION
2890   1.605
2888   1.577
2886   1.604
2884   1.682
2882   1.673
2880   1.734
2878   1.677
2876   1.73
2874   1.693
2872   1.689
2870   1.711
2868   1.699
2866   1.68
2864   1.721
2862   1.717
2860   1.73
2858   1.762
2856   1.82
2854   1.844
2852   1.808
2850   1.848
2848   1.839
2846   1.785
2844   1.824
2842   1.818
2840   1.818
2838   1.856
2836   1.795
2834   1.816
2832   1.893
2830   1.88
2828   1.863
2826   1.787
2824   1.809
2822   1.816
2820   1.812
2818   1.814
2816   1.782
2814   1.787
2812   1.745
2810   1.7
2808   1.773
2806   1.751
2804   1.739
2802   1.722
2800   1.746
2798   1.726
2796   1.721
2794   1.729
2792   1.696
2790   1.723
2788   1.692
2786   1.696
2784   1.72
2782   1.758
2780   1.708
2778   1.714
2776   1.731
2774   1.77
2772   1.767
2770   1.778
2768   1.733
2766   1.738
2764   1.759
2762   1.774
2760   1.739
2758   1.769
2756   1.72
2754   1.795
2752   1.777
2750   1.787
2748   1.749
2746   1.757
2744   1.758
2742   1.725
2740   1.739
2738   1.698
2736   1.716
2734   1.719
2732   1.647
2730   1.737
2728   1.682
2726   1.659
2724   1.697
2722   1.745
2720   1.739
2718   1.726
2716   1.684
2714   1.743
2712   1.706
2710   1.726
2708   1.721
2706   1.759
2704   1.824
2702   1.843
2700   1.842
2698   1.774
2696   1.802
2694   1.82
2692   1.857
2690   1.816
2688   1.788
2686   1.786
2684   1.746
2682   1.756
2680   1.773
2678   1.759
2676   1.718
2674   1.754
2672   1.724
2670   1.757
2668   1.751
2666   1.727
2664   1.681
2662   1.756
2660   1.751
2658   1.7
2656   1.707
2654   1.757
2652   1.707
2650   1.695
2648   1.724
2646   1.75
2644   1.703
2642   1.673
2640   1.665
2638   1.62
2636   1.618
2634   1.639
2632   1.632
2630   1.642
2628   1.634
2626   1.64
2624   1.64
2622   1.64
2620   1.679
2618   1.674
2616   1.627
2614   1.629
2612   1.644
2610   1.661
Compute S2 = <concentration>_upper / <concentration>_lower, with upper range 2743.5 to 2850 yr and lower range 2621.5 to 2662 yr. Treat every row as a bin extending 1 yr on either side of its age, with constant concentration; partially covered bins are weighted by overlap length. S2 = 1.05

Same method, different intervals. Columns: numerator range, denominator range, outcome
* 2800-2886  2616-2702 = 1.03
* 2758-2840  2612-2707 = 1.02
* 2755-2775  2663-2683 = 1.01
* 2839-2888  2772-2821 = 1.00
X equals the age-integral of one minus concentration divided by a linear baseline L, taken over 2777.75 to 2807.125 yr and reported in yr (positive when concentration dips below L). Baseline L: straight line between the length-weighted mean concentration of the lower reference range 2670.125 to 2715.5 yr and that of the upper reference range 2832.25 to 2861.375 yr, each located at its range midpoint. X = 1.23 yr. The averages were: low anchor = 1.77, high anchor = 1.81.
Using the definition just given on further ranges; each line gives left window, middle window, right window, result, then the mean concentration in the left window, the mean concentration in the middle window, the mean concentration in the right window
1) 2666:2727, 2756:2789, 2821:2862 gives 0.93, 1.76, 1.74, 1.82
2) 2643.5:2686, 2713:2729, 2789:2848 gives 0.40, 1.73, 1.71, 1.78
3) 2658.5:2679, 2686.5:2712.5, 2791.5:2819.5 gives -0.79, 1.74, 1.79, 1.75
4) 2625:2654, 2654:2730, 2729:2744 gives -2.55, 1.67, 1.75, 1.71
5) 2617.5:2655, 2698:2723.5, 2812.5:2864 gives -0.48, 1.67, 1.75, 1.81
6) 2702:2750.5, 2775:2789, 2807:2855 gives 0.45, 1.73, 1.72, 1.81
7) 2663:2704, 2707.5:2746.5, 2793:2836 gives 1.35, 1.77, 1.72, 1.78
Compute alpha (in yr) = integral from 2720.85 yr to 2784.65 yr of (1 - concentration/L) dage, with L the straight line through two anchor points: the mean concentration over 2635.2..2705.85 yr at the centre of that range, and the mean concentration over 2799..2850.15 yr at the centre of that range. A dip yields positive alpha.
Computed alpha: 1.4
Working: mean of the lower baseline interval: 1.75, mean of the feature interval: 1.74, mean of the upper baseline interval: 1.8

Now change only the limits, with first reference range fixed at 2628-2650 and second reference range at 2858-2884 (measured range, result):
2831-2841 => -0.80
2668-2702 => -2.16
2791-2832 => -1.86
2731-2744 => -0.22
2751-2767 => -0.68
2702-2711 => -0.48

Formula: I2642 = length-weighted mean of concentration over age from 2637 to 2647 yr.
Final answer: 1.68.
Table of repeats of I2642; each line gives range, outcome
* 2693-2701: 1.81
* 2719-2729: 1.7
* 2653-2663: 1.73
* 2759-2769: 1.75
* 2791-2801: 1.72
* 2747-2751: 1.77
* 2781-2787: 1.72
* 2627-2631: 1.64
